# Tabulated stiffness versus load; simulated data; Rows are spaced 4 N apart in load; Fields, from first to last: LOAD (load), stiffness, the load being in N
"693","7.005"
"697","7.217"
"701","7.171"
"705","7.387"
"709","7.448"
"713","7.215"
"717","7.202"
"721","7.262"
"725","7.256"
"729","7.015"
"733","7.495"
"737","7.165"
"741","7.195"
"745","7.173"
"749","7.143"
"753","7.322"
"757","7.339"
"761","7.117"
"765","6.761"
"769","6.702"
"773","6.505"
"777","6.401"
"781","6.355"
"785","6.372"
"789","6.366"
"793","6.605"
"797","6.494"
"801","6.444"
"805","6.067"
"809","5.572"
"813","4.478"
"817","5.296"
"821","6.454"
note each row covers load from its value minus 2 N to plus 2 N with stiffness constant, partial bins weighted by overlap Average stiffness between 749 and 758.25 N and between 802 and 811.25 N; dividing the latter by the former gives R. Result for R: 0.8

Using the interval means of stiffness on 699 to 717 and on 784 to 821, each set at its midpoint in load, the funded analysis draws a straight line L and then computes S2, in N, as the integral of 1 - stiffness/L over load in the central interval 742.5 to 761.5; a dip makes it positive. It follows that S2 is -1.6 N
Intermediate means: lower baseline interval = 7.29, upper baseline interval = 5.98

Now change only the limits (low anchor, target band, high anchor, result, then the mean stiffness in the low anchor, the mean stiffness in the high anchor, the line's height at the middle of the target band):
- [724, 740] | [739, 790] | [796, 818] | -2.05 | 7.23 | 5.71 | 6.57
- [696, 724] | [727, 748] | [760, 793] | -0.69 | 7.27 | 6.56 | 6.98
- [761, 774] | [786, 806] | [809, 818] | -2.69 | 6.74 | 4.99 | 5.66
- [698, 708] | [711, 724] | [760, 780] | -0.14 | 7.29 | 6.66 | 7.15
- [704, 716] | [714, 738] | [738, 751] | 0.08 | 7.33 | 7.17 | 7.26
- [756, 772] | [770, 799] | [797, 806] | 0.65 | 6.93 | 6.33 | 6.6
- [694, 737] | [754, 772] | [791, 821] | -1.18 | 7.26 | 5.89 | 6.54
